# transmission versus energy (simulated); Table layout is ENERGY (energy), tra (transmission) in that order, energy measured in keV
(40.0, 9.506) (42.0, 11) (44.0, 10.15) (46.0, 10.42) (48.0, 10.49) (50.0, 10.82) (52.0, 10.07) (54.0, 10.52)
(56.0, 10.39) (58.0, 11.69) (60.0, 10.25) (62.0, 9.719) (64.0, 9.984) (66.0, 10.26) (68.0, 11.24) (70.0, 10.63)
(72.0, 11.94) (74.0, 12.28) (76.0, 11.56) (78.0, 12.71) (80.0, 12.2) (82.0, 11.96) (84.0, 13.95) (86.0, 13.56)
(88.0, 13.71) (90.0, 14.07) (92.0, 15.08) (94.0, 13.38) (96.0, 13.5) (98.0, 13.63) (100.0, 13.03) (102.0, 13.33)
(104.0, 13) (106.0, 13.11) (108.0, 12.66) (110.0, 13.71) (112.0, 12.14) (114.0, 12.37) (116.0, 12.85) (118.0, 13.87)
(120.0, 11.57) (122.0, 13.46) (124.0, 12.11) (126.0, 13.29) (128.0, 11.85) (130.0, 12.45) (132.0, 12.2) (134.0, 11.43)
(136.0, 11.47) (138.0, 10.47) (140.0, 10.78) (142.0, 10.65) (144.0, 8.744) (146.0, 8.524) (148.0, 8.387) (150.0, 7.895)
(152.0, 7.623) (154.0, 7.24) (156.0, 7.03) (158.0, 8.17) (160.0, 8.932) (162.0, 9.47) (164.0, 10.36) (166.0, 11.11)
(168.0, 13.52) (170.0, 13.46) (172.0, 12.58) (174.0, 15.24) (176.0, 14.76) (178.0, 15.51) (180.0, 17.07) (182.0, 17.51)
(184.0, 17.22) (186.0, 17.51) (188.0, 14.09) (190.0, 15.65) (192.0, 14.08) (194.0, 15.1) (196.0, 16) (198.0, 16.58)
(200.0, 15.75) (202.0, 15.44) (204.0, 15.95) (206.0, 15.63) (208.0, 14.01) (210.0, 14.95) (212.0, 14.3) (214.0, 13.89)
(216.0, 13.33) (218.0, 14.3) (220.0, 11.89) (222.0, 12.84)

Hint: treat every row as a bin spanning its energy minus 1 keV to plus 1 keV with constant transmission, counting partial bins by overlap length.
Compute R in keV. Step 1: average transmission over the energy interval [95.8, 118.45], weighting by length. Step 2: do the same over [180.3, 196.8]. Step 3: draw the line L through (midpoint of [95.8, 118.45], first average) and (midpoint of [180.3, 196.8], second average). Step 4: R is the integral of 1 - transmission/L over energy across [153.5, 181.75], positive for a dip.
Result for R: 6.10 keV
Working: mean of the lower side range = 13.1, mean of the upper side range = 15.9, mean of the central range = 12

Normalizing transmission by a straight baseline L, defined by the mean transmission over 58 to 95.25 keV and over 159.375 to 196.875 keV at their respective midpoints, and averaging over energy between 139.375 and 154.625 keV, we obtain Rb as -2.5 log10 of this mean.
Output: 0.480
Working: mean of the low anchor 12.1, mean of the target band 8.72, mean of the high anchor 14.2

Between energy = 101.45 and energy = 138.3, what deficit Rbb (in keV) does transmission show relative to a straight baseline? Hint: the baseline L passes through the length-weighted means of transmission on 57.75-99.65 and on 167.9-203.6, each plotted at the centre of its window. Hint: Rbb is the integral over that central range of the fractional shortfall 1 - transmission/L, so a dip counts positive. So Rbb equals 2.6 keV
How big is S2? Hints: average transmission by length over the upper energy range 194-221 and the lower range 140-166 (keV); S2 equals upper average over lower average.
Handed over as 1.69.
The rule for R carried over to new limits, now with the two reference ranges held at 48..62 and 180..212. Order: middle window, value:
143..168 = 9.5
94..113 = -1.3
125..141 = 2.0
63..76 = 0.0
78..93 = -2.3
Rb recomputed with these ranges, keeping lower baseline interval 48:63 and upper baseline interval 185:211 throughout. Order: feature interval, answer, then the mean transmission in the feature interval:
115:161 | 0.255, 10.5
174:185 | -0.105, 16.3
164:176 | 0.111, 13.1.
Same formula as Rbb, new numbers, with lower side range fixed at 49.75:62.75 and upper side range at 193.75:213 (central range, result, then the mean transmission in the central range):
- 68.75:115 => -5.0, 12.9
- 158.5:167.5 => 2.6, 10.1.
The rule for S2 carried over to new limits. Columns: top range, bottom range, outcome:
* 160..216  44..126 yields 1.20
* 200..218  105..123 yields 1.15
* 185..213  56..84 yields 1.36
